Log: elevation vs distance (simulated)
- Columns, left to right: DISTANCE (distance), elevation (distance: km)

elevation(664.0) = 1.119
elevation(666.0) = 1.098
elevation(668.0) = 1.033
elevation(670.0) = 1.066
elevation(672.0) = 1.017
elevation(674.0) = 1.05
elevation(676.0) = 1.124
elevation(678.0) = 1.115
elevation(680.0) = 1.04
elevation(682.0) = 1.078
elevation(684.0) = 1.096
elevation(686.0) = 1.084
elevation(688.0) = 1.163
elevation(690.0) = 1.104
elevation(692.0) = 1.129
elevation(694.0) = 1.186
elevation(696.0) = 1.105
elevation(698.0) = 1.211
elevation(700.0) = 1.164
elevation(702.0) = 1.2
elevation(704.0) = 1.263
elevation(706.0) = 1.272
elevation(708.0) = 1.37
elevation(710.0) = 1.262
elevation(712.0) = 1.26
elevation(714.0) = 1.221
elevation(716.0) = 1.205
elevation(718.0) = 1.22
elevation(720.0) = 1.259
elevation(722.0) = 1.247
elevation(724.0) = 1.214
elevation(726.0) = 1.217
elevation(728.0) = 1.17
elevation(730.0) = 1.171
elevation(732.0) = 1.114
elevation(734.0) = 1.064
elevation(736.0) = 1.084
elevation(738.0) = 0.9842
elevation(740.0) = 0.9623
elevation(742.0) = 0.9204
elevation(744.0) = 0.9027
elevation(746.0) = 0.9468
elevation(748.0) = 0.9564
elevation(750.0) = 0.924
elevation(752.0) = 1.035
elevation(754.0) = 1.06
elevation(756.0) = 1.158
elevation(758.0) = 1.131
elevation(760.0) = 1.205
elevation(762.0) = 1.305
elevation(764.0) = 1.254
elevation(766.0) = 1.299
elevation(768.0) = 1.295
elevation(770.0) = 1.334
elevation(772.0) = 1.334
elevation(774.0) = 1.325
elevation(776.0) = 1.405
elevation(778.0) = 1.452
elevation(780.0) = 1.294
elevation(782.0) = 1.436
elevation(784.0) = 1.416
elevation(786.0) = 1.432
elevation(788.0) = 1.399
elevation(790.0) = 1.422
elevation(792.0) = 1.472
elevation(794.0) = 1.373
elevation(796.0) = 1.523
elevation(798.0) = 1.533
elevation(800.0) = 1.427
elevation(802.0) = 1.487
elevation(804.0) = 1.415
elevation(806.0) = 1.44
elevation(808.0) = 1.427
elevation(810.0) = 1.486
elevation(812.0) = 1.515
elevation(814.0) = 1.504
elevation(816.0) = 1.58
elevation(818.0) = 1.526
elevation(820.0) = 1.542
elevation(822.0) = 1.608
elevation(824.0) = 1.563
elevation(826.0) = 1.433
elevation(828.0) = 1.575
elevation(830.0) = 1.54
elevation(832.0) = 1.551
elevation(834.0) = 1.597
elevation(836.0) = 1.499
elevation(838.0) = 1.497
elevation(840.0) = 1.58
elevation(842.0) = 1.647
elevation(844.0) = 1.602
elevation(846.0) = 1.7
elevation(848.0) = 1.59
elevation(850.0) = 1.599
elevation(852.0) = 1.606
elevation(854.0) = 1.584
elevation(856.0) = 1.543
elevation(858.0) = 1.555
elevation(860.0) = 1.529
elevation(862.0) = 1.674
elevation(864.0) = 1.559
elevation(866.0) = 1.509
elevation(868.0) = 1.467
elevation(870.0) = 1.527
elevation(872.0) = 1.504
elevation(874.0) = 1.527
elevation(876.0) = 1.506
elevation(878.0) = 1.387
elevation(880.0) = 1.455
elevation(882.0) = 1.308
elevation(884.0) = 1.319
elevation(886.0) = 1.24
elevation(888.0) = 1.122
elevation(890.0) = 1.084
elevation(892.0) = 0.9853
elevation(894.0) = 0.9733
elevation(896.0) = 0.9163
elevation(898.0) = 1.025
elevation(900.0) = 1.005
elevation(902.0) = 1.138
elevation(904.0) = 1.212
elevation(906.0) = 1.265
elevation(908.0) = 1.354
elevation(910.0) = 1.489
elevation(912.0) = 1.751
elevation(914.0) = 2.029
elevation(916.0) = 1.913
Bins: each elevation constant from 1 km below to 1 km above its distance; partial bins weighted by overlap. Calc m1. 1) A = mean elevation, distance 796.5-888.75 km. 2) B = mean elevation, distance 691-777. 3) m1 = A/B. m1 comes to 1.3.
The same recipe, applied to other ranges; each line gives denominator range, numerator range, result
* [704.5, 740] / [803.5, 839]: 1.28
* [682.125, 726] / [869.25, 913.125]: 1.07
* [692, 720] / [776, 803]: 1.17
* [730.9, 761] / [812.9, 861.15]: 1.52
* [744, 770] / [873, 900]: 1.07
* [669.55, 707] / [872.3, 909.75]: 1.08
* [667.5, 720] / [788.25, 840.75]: 1.30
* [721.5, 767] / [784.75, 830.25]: 1.35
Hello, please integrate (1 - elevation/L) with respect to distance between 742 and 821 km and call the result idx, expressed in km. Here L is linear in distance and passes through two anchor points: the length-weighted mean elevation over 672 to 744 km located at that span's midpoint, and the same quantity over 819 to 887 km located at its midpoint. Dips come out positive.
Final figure 1.0 km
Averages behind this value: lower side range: 1.15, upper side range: 1.53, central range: 1.33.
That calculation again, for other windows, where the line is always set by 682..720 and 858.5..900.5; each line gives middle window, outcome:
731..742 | 1.7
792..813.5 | -3.3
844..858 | -3.2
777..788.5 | -1.4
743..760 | 2.8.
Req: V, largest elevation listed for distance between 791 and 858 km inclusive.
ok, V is 1.7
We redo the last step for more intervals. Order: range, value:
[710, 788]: 1.452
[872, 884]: 1.527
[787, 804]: 1.533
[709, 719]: 1.262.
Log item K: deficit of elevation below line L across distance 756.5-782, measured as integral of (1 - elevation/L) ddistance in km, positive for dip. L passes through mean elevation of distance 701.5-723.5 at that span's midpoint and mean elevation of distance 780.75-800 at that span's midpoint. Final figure 1.6 km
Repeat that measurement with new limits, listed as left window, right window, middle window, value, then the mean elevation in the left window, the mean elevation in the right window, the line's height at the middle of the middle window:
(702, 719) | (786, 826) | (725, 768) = 8.0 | 1.26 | 1.48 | 1.34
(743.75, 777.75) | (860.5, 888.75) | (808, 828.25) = -3.3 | 1.18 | 1.44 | 1.31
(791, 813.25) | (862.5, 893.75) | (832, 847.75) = -1.9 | 1.46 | 1.36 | 1.41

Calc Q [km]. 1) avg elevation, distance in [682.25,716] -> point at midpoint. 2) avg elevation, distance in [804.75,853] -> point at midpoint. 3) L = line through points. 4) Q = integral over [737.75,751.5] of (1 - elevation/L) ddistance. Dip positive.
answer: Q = 3.9 km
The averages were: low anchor 1.19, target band 0.943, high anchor 1.55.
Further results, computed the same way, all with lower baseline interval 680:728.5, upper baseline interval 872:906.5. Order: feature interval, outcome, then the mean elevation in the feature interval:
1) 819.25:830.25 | -3.1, 1.54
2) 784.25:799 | -3.0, 1.45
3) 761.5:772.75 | -1.0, 1.3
